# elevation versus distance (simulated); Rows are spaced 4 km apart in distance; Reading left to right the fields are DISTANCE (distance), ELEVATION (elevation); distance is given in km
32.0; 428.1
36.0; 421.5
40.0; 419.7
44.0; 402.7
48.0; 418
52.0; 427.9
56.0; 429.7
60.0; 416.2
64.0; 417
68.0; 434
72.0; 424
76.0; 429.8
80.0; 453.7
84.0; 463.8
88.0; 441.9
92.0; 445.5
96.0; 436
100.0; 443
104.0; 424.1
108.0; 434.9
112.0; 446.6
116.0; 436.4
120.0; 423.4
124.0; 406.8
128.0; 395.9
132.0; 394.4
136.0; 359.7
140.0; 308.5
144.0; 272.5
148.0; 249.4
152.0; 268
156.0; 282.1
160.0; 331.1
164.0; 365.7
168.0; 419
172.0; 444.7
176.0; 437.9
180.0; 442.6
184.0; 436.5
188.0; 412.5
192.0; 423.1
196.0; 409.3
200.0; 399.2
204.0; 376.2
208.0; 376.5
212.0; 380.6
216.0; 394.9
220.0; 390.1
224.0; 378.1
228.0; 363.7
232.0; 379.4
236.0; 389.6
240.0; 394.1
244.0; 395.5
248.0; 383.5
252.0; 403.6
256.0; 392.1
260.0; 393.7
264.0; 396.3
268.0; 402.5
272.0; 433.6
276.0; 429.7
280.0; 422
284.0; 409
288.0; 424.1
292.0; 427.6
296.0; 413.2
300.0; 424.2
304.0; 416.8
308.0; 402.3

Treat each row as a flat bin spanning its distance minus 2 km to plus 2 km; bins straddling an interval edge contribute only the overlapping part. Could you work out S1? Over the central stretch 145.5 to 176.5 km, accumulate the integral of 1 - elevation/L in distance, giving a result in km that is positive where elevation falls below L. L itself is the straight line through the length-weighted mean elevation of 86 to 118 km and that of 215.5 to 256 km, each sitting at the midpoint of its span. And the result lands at 5.3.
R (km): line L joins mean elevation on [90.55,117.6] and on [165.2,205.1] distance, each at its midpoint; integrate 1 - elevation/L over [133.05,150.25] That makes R 5.1 km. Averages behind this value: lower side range 438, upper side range 420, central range 302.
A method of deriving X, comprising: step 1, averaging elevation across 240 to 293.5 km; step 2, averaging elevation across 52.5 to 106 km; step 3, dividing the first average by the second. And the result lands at 0.94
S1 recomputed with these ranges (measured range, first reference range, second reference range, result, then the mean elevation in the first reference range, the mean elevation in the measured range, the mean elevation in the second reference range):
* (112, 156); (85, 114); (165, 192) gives 8.36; 440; 353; 429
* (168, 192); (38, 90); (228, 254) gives -1.78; 429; 433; 389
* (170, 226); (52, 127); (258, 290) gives 1.93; 433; 407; 414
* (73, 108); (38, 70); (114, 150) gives -4.35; 421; 441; 361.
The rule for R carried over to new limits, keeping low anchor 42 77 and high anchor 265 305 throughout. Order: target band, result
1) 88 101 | -0.61 km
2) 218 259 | 3.23 km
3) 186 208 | 1.00 km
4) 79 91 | -0.88 km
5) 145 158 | 4.76 km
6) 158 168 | 1.39 km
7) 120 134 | 0.62 km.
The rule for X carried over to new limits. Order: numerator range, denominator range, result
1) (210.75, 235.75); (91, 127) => 0.88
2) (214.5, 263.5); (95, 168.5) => 1.04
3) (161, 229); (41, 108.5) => 0.93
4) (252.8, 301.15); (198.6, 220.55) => 1.07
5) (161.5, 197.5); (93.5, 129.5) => 0.98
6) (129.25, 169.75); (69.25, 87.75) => 0.74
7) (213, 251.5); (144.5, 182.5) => 1.08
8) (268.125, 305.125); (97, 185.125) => 1.10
